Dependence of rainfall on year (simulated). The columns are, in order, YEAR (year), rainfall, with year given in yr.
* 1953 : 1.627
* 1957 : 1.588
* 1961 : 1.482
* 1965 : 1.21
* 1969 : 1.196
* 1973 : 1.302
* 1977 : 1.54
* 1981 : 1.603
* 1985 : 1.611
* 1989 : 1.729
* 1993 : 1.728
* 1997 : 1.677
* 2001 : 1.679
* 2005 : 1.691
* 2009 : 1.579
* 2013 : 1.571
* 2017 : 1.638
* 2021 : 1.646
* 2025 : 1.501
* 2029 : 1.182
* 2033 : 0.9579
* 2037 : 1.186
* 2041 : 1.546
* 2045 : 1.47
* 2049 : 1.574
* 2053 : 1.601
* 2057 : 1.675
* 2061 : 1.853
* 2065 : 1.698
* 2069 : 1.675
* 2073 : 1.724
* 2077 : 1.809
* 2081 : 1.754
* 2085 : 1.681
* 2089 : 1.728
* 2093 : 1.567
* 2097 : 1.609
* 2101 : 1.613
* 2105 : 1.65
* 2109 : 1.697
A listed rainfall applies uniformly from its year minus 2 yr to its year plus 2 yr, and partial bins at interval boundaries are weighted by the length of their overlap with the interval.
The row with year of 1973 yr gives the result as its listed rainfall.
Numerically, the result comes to 1.302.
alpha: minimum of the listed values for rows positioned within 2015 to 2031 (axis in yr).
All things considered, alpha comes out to 1.182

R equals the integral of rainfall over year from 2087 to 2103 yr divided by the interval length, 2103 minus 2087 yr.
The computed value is 1.63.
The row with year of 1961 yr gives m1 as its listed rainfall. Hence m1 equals 1.482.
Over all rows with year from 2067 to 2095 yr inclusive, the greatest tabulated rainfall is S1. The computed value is 1.809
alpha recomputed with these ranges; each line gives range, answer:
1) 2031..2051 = 0.9579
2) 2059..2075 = 1.675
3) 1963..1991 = 1.196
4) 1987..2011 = 1.579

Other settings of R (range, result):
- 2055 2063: 1.76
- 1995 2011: 1.66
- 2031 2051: 1.35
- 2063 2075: 1.7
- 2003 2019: 1.62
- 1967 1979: 1.35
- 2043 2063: 1.63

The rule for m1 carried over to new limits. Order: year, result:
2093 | 1.567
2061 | 1.853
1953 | 1.627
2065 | 1.698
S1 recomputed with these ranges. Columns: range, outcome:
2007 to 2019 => 1.638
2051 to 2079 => 1.853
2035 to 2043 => 1.546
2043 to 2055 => 1.601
